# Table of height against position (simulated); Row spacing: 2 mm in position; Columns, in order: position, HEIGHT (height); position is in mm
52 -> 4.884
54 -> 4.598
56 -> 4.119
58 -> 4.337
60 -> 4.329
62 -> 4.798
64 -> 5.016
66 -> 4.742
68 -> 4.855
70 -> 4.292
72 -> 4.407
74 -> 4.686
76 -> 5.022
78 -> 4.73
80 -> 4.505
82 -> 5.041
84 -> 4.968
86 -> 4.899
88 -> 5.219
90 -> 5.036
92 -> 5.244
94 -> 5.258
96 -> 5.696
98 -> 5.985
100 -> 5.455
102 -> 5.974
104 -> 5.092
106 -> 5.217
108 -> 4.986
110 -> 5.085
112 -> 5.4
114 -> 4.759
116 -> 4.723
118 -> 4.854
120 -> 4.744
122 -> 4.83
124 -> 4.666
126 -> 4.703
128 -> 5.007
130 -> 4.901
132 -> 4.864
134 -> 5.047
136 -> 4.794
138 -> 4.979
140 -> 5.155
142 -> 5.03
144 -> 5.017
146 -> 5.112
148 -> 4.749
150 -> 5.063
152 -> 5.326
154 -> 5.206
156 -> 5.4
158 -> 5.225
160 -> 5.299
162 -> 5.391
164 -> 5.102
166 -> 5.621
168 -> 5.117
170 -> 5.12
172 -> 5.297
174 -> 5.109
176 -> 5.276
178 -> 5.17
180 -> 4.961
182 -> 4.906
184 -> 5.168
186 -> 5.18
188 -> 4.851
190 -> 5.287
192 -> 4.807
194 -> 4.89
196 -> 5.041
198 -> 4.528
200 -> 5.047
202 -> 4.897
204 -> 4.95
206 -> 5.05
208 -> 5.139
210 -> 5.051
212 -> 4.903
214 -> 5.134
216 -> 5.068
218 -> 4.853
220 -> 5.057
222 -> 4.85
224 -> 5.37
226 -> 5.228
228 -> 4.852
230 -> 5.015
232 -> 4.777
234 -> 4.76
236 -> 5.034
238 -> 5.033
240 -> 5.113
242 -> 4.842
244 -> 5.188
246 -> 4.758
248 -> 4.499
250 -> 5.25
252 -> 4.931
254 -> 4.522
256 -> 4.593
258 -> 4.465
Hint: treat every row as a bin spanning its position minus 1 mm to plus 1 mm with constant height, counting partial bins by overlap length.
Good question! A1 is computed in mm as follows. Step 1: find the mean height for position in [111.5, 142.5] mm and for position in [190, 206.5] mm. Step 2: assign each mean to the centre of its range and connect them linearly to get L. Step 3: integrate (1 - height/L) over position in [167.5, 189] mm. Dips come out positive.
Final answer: -0.8 mm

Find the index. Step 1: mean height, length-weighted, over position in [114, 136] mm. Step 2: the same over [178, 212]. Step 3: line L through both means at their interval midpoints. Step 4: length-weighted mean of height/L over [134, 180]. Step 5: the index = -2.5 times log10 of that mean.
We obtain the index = -0.05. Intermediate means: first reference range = 4.83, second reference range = 4.99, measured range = 5.15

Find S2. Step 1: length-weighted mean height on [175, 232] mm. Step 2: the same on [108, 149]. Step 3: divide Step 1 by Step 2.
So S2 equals 1.0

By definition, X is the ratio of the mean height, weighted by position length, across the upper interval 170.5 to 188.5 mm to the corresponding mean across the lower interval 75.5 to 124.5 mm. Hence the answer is 1.00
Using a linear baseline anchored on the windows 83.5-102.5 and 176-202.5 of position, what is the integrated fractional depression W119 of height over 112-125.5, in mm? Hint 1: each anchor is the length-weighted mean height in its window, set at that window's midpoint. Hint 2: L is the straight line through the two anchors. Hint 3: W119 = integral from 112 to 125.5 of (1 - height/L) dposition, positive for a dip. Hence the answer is 1.2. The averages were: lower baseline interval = 5.37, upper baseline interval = 4.99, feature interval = 4.81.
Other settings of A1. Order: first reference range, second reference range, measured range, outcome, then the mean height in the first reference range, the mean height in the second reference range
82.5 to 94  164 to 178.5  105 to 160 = 1.79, 5.09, 5.24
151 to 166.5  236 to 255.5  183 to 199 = 0.59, 5.31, 4.9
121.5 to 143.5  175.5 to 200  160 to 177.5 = -1.00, 4.91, 5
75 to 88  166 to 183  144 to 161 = -0.25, 4.89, 5.15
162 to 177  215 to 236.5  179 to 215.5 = 0.91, 5.25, 4.99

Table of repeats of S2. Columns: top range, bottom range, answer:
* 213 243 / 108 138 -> 1.02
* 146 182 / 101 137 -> 1.04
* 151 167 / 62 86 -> 1.12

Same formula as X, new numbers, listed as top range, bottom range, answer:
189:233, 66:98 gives 1.01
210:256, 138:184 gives 0.96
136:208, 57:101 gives 1.03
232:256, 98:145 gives 0.97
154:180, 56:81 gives 1.14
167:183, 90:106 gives 0.93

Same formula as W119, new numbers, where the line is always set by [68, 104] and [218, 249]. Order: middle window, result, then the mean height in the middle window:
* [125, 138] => 0.4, 4.89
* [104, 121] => 0.3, 4.98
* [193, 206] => 0.2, 4.9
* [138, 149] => 0.0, 5.01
